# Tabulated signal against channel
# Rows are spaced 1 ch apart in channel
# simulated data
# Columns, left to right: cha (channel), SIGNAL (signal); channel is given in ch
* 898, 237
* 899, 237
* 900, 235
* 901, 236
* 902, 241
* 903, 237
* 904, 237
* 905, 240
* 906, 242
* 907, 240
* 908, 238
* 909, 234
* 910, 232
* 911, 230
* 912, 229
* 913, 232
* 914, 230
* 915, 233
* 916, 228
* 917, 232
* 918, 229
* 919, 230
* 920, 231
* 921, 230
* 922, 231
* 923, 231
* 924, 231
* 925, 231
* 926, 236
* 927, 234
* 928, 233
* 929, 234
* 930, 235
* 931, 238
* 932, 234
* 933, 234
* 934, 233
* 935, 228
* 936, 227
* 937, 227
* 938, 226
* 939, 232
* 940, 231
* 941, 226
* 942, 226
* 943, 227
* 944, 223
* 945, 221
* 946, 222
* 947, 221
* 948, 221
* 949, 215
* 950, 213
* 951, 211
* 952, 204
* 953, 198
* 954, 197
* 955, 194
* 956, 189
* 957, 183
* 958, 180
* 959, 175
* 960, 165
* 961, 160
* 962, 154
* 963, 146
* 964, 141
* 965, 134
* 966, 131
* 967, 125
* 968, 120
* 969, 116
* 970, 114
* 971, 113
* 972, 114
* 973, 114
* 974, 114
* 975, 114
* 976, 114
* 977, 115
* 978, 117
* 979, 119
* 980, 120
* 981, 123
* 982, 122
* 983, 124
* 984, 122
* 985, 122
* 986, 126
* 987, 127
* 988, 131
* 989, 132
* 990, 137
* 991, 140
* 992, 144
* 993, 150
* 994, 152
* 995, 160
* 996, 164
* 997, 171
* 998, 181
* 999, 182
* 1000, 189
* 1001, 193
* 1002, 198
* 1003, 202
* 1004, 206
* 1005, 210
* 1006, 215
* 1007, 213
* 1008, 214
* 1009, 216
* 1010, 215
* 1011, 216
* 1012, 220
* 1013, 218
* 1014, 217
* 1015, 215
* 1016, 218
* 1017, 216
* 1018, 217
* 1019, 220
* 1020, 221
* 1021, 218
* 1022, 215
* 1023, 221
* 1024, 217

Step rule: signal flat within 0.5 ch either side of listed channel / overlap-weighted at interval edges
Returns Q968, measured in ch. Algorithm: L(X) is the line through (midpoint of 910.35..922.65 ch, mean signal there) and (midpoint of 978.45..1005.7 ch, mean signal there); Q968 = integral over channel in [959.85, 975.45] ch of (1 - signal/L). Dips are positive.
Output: 4.37 ch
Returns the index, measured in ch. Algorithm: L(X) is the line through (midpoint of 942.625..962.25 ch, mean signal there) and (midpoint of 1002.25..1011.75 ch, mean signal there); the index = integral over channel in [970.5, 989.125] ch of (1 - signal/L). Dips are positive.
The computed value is 7.75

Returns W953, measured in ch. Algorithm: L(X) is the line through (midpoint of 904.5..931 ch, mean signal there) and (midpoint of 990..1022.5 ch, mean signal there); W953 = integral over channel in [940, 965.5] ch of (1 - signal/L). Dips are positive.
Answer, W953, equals 2.9 ch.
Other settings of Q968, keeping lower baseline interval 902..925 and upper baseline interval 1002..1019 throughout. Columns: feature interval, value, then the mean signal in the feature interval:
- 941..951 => 0.3 ch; 221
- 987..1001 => 3.9 ch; 157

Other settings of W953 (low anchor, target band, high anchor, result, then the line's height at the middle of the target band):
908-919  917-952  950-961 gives -3.0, 210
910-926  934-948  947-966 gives -1.7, 202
